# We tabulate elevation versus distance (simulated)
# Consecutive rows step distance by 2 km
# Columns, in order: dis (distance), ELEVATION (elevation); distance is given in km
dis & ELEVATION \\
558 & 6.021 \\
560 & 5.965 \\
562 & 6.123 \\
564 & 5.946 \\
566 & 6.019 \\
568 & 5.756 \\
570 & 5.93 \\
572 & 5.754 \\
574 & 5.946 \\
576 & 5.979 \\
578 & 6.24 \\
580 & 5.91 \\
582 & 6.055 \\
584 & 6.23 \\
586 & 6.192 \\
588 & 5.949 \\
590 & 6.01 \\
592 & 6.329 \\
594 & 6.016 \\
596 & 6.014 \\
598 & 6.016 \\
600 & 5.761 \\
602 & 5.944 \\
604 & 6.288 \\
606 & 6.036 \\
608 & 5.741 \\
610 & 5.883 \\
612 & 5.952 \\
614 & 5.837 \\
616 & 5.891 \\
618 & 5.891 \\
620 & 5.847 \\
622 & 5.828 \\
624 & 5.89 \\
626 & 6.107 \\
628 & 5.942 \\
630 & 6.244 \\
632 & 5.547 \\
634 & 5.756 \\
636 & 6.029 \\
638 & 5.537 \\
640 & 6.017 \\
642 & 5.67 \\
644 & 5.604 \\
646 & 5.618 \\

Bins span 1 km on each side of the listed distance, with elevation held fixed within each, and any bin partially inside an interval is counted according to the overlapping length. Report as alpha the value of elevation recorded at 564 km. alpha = 5.946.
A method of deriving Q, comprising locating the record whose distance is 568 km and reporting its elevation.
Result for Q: 5.756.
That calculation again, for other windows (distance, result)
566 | 6.019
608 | 5.741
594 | 6.016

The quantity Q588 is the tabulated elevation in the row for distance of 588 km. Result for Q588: 5.949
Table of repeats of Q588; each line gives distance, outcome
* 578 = 6.24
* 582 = 6.055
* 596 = 6.014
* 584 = 6.23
